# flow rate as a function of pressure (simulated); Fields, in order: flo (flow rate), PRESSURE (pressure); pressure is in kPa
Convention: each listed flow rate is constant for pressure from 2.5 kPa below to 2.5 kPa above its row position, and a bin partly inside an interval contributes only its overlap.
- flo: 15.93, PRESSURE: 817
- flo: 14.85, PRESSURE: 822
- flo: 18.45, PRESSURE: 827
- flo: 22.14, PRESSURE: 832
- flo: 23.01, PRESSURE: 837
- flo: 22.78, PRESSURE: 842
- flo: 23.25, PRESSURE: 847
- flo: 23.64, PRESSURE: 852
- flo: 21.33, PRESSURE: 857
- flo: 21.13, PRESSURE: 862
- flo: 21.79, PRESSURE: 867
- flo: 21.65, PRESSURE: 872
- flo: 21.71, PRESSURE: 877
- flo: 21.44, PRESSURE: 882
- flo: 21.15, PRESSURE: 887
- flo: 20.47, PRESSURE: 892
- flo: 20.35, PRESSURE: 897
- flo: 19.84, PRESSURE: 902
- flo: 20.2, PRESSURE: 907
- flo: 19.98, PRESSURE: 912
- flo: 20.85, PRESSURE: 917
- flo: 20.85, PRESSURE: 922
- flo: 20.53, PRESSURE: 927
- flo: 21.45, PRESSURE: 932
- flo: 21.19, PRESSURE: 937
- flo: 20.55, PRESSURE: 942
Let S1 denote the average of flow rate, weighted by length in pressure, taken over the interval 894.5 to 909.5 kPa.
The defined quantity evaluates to 20.1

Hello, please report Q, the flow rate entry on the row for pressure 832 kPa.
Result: 22.14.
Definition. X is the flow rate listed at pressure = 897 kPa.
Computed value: 20.35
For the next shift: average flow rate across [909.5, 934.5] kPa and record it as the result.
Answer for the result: 20.7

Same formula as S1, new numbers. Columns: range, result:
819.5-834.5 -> 18.5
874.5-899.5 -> 21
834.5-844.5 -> 22.9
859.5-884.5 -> 21.5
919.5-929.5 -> 20.7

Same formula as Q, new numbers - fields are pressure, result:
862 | 21.13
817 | 15.93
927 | 20.53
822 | 14.85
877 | 21.71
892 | 20.47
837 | 23.01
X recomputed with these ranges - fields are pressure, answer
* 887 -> 21.15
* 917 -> 20.85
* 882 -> 21.44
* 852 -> 23.64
